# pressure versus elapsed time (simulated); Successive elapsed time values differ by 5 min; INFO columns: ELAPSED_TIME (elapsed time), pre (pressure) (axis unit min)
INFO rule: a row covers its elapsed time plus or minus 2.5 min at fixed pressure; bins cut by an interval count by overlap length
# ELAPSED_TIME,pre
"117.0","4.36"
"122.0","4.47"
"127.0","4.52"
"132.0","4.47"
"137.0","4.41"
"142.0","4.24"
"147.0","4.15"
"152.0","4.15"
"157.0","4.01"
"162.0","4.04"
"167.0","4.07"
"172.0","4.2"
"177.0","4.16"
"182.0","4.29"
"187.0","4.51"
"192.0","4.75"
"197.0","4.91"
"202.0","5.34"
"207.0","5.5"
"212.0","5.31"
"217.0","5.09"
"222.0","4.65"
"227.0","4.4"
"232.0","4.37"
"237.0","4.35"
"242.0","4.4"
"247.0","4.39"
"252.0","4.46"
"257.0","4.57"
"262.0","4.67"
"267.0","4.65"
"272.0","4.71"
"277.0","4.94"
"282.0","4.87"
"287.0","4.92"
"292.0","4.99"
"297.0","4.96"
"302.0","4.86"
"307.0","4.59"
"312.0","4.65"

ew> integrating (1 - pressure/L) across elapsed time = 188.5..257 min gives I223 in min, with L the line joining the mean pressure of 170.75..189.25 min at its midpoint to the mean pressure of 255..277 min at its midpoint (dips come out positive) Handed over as -4.15 min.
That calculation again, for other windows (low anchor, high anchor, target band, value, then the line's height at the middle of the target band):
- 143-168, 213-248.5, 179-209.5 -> -3.76 min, 4.33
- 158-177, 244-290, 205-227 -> -3.31 min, 4.39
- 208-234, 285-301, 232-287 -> 3.18 min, 4.89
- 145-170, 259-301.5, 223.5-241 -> 0.58 min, 4.54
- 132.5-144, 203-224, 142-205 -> 4.71 min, 4.73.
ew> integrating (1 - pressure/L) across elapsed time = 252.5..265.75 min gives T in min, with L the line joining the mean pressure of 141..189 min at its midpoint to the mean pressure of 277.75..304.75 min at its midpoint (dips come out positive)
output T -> 0.37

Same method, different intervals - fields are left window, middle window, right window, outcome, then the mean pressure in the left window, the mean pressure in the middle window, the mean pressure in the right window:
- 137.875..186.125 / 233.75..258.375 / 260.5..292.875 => 1.2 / 4.17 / 4.43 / 4.82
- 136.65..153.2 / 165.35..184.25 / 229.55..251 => 0.4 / 4.22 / 4.18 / 4.38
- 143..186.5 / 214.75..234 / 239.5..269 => -1.0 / 4.15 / 4.63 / 4.52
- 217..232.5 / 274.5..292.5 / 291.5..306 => -0.3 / 4.59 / 4.92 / 4.89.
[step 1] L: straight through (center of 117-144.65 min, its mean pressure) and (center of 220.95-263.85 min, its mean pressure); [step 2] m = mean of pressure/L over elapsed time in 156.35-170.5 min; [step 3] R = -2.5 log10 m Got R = 0.10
